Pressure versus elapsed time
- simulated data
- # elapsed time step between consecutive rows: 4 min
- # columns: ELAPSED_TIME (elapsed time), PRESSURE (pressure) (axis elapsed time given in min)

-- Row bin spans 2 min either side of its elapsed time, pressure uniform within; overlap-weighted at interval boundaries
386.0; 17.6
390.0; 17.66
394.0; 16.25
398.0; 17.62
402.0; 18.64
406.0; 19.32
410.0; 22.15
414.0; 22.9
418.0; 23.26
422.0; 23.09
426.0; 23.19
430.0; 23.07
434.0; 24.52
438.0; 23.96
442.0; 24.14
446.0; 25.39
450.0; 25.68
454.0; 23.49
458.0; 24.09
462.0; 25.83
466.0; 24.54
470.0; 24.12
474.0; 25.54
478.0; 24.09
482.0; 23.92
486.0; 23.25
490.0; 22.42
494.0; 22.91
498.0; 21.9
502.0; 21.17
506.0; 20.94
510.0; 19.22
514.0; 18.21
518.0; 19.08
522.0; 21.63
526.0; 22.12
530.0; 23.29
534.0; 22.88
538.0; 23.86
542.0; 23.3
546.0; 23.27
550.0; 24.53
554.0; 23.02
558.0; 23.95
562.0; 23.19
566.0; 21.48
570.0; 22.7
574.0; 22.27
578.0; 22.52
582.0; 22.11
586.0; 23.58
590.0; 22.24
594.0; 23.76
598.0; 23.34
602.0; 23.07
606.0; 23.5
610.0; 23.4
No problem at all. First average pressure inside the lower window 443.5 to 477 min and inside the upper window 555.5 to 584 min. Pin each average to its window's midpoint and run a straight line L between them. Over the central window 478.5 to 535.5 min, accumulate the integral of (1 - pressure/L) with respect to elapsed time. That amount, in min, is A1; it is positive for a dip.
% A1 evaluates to 5.20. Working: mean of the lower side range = 24.8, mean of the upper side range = 22.6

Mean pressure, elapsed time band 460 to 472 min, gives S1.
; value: 24.8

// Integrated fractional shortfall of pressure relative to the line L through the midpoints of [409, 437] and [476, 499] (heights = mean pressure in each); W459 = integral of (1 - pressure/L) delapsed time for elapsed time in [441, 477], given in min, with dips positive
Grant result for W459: -2.5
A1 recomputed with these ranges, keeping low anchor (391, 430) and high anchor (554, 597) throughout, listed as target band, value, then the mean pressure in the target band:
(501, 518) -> 1.8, 19.7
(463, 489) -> -3.2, 24.2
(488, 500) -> -0.3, 22.4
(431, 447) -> -2.5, 24.4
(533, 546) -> -0.6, 23.4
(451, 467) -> -2.4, 24.6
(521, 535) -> -0.2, 22.5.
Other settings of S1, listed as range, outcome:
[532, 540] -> 23.4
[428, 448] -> 24.2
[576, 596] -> 22.8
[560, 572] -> 22.5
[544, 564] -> 23.6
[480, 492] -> 23.2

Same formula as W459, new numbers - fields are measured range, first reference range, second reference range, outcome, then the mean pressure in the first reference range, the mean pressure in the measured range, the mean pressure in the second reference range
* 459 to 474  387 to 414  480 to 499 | -2.0 min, 18.9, 24.9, 22.9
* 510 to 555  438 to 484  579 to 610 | 3.1 min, 24.6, 22.1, 23.1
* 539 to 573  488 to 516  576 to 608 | -1.5 min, 21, 23.2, 23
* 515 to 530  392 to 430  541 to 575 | 1.0 min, 20.8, 21.1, 23.1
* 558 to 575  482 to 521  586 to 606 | 0.0 min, 21.2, 22.6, 23.2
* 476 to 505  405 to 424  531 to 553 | 0.4 min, 22.3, 22.7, 23.5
